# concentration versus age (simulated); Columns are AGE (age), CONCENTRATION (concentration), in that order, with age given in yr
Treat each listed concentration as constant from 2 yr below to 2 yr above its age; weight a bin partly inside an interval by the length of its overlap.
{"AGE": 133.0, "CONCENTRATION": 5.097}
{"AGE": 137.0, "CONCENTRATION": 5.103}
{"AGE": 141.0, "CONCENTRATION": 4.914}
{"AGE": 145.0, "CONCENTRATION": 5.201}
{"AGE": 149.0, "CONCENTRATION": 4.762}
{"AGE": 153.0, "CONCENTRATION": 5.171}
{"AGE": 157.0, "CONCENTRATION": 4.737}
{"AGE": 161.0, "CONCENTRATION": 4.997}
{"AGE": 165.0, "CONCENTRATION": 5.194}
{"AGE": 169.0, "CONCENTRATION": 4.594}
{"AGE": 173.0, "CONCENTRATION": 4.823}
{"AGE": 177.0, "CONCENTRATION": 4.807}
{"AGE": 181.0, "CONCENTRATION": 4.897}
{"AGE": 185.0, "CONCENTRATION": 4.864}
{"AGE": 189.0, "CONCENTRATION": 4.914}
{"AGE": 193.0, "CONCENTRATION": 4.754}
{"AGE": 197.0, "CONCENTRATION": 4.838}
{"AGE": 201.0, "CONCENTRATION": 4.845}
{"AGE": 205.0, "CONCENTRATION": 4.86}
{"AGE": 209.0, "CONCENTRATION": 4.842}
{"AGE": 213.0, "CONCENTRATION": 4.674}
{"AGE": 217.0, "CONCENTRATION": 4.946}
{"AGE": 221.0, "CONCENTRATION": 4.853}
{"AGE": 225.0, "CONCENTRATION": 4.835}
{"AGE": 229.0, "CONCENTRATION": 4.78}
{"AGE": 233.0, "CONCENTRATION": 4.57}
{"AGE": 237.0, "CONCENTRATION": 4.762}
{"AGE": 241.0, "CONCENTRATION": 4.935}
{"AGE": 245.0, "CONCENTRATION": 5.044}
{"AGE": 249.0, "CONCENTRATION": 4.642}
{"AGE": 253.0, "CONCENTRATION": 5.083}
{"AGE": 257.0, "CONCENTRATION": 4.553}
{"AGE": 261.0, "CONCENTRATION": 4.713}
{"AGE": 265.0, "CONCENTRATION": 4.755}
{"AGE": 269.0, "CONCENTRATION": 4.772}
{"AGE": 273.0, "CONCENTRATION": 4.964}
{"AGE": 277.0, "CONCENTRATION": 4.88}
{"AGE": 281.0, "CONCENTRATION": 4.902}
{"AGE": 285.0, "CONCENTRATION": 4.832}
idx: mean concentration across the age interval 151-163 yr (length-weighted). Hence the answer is 4.97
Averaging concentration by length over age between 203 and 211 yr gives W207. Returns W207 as 4.85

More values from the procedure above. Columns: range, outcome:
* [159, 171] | 4.93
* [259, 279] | 4.82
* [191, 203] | 4.81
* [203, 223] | 4.83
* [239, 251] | 4.87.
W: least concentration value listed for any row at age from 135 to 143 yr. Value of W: 4.914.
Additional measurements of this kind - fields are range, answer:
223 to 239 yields 4.57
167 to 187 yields 4.594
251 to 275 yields 4.553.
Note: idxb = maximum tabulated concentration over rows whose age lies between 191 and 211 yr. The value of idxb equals 4.86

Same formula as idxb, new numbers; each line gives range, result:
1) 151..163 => 5.171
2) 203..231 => 4.946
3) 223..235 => 4.835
